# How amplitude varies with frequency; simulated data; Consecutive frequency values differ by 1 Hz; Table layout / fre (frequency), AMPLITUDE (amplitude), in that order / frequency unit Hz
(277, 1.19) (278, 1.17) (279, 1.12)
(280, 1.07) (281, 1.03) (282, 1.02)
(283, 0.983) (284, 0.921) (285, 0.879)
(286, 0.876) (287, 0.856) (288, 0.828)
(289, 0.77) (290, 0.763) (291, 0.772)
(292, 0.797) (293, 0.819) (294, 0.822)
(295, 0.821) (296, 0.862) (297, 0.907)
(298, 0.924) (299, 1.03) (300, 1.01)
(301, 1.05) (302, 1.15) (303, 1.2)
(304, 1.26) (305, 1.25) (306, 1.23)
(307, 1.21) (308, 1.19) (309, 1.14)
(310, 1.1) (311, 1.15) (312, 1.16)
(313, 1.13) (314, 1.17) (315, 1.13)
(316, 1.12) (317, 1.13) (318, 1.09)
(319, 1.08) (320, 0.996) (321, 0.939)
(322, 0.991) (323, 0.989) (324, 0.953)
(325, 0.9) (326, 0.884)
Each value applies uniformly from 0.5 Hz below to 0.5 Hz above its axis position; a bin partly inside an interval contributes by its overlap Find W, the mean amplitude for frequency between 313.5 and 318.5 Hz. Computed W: 1.13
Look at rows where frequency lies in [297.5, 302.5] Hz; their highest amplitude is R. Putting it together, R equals 1.15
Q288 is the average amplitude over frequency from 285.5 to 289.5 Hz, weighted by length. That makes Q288 0.833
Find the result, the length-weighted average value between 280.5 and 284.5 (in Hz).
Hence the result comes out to 0.988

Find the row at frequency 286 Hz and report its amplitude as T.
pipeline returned 0.876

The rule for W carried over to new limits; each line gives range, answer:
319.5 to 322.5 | 0.975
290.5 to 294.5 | 0.802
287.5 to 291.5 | 0.783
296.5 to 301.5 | 0.984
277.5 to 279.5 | 1.15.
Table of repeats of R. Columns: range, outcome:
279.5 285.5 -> 1.07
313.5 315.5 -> 1.17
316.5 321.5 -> 1.13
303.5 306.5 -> 1.26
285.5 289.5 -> 0.876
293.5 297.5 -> 0.907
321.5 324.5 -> 0.991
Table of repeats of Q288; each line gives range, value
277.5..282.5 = 1.08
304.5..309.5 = 1.2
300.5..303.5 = 1.13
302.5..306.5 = 1.23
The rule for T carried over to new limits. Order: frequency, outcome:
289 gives 0.77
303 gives 1.2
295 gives 0.821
